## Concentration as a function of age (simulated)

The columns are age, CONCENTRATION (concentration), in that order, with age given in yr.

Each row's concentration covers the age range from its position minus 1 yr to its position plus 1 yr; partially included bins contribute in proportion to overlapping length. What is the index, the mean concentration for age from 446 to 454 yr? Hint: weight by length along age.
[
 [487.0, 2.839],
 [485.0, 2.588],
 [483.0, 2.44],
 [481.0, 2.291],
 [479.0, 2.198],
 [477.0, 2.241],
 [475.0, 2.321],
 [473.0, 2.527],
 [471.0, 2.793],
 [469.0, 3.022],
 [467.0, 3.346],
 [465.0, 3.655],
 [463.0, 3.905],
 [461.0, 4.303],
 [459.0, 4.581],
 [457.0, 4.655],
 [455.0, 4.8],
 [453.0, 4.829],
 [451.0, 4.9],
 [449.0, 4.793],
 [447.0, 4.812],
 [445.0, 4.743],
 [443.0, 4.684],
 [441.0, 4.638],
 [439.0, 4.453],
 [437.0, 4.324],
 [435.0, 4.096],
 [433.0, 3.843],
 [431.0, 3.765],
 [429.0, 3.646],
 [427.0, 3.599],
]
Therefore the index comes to 4.83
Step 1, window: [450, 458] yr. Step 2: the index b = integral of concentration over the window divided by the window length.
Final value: 4.8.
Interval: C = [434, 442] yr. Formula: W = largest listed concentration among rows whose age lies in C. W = 4.638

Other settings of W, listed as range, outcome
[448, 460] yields 4.9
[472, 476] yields 2.527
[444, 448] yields 4.812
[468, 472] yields 3.022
